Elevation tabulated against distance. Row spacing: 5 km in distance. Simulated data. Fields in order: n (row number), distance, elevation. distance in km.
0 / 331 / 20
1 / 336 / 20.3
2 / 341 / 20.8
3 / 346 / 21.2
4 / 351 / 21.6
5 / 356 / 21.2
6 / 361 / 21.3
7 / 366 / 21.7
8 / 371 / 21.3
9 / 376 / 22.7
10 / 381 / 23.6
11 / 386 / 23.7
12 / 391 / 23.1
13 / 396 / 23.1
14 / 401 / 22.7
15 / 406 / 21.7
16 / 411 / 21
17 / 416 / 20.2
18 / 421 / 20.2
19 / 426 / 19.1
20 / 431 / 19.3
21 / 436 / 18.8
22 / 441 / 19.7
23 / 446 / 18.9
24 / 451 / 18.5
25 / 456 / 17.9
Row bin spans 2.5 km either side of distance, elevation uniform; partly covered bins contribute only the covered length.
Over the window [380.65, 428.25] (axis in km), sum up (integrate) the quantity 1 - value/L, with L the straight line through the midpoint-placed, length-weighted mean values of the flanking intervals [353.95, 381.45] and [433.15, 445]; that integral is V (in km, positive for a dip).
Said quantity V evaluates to -2.92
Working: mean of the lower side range 21.9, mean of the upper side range 19.2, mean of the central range 21.8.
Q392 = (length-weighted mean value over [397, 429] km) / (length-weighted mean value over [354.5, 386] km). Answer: 0.94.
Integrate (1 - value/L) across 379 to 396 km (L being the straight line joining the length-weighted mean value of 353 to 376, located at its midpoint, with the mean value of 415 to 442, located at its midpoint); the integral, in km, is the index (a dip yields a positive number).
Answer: -2.1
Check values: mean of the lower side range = 21.5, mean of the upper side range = 19.5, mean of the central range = 23.4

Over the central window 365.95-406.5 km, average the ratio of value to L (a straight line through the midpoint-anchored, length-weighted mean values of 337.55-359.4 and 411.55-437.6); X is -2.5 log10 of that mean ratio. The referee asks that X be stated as -0.12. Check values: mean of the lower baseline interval 21.2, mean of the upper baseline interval 19.7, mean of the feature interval 22.7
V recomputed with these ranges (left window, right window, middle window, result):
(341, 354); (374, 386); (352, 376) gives 0.8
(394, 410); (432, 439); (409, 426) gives 0.4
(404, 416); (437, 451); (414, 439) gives 0.8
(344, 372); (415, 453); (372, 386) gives -1.5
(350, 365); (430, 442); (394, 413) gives -1.9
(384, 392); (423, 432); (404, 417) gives 0.0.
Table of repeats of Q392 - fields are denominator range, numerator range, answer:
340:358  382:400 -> 1.10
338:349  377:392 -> 1.12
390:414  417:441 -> 0.87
